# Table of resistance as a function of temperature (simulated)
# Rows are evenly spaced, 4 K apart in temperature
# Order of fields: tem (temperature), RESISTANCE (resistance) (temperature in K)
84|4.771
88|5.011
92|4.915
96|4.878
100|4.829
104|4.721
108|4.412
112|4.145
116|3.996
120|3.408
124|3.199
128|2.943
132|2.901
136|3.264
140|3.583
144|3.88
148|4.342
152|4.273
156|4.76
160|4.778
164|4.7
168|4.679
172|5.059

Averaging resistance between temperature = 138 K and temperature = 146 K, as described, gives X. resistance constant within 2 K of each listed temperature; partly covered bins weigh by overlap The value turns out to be 3.73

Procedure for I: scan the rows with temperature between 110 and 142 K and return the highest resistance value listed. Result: 4.145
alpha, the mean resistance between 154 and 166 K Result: 4.75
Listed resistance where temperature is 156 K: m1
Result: 4.76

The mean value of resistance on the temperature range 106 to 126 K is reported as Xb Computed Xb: 3.83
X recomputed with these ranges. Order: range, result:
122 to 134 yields 3.01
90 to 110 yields 4.75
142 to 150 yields 4.11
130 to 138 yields 3.08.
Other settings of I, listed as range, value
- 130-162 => 4.778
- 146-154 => 4.342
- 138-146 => 3.88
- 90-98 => 4.915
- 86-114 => 5.011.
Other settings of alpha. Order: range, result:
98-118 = 4.42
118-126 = 3.3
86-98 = 4.93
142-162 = 4.41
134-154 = 3.87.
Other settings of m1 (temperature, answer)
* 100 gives 4.829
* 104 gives 4.721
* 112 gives 4.145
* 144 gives 3.88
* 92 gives 4.915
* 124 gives 3.199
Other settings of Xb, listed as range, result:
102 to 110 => 4.57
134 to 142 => 3.42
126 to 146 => 3.31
